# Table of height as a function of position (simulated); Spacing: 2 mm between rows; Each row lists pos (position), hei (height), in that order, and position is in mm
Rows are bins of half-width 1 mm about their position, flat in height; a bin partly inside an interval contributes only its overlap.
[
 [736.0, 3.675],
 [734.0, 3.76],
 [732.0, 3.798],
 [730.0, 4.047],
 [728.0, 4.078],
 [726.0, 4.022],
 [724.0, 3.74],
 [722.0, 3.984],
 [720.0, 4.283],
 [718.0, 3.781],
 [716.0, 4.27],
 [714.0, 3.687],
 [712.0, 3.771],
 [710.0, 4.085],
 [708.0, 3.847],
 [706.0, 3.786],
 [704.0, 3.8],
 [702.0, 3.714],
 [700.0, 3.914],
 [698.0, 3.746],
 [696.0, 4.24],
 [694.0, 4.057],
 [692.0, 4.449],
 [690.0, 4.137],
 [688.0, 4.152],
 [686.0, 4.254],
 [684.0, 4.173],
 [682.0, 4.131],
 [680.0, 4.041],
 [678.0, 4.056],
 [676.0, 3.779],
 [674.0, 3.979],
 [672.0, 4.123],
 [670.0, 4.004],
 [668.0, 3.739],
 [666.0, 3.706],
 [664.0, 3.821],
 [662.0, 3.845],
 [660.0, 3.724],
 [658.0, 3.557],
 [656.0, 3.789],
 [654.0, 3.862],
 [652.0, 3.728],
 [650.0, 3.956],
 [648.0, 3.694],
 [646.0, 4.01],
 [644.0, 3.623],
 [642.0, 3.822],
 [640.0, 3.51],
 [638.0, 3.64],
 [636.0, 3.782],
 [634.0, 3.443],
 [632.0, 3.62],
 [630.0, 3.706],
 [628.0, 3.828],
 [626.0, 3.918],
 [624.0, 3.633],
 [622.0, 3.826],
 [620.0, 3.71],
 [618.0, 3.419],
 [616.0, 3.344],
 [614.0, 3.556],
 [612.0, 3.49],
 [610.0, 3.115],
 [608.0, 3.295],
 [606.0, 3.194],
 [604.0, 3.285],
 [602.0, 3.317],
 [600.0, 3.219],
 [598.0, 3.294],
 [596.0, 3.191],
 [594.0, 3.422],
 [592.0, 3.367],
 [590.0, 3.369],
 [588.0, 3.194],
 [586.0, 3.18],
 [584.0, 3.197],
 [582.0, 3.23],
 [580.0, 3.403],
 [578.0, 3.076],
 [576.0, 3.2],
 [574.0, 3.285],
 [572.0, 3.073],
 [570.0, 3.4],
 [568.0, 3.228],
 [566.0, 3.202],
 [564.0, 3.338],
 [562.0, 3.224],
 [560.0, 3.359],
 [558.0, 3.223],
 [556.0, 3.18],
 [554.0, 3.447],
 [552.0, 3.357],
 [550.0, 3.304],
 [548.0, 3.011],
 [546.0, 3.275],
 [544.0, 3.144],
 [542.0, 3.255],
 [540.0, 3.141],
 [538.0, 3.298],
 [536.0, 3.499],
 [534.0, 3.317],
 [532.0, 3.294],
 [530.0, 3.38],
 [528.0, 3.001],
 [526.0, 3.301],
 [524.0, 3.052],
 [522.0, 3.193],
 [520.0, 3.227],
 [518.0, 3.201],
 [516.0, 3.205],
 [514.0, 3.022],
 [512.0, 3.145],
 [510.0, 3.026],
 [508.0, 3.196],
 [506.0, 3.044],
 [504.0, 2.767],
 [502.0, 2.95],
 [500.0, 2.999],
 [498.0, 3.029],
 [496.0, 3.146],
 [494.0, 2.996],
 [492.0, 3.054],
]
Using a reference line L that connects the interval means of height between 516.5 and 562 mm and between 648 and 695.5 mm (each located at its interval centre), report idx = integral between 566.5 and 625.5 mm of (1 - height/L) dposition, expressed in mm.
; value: 3.7 mm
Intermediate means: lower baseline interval 3.25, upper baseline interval 3.96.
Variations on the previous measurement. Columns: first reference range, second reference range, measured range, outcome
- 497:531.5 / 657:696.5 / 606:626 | 0.9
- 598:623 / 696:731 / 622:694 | -4.5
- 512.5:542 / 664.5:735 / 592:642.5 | 1.7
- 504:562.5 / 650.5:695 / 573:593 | 1.3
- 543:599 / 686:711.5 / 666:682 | -0.4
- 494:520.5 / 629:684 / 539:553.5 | 0.2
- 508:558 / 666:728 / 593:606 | 0.9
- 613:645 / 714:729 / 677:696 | -1.5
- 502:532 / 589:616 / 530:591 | -0.7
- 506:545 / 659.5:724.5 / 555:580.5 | 1.1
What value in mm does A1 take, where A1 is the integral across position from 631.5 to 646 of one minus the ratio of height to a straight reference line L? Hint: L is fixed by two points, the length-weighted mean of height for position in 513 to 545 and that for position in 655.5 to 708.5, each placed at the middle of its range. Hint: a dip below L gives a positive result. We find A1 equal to 0.3 mm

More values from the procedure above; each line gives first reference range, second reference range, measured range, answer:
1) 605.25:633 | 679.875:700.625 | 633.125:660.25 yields 0.34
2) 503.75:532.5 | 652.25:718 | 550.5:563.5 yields 0.11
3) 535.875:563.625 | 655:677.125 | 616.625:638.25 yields -0.25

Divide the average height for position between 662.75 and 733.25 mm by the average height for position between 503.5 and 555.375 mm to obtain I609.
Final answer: 1.2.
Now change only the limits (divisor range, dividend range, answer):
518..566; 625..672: 1.16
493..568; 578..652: 1.10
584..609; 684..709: 1.23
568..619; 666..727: 1.21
